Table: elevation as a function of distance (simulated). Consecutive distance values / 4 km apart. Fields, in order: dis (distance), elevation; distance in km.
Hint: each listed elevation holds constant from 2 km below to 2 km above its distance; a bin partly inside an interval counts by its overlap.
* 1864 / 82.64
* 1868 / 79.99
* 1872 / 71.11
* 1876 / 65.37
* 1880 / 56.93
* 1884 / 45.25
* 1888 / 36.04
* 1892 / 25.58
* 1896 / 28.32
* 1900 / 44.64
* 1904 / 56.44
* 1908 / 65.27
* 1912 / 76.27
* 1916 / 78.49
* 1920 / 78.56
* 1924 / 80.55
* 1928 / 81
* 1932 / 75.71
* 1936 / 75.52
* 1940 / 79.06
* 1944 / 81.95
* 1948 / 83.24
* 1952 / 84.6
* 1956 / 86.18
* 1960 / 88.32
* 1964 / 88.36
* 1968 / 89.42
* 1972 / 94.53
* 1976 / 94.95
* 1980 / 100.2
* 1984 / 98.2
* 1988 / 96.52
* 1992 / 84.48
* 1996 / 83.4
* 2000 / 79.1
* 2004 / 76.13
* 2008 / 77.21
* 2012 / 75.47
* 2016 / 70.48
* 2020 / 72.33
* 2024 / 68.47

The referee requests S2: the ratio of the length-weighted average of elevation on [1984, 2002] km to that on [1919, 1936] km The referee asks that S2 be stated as 1.1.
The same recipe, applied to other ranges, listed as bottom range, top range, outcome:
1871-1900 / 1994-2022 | 1.66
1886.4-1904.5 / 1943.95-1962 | 2.32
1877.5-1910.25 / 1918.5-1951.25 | 1.76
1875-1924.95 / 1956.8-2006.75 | 1.59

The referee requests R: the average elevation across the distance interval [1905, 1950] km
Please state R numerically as 77.3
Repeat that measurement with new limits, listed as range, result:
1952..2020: 86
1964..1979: 92.8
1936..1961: 83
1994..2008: 79.2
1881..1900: 36.2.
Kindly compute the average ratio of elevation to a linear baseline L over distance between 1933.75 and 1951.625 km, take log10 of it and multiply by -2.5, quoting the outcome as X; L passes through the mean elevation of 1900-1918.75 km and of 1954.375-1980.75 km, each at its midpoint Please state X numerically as 0.01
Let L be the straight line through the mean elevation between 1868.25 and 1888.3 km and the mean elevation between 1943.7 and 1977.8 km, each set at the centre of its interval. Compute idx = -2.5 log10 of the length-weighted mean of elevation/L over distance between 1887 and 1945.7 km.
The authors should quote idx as 0.140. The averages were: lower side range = 58.7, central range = 64.6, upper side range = 88.2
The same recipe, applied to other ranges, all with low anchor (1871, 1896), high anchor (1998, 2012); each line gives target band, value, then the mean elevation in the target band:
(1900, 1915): -0.19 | 64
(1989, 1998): -0.15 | 85.3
